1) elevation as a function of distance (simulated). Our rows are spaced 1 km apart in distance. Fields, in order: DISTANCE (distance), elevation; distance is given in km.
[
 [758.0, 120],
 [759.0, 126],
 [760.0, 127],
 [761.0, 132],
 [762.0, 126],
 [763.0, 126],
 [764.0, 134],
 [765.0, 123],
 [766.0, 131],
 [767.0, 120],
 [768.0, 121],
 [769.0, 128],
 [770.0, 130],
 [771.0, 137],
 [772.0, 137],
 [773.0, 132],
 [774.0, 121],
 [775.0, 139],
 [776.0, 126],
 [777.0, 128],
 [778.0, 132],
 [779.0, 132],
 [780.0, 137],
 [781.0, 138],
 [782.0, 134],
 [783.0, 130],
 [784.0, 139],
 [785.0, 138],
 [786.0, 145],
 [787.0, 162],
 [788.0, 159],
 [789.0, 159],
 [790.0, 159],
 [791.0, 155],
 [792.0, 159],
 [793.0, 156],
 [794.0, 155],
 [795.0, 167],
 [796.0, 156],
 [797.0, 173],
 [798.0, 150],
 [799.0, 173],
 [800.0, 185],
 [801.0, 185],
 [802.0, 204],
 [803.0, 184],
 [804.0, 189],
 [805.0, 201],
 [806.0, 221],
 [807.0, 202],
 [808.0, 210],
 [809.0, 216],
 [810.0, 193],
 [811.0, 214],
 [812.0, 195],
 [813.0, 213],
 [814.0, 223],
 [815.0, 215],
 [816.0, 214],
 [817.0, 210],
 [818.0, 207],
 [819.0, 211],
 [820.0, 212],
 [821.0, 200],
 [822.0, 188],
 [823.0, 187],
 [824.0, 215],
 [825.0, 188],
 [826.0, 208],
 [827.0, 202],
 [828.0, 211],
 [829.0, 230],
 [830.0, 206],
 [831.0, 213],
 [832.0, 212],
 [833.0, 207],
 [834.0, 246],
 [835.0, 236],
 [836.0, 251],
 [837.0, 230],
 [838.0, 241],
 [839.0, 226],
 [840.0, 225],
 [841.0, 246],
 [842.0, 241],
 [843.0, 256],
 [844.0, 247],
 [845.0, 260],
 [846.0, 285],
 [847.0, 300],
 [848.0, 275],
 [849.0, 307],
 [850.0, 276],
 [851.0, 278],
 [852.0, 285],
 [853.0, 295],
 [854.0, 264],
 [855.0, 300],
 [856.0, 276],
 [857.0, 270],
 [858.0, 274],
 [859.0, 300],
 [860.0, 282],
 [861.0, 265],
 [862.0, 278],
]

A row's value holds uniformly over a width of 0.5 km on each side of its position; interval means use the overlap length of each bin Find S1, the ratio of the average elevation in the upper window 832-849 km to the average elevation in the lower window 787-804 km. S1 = 1.5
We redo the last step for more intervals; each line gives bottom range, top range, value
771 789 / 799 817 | 1.48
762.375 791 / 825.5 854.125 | 1.81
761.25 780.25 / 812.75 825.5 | 1.59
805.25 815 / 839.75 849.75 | 1.27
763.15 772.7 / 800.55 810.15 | 1.56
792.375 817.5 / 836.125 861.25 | 1.40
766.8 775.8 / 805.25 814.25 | 1.61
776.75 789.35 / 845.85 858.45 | 2.01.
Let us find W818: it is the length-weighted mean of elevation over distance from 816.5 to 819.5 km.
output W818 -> 209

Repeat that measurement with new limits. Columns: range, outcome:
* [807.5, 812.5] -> 206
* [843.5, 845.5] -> 254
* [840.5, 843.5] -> 248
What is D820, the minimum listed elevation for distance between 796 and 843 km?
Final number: 150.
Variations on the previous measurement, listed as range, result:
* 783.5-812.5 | 138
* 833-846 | 207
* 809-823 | 187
